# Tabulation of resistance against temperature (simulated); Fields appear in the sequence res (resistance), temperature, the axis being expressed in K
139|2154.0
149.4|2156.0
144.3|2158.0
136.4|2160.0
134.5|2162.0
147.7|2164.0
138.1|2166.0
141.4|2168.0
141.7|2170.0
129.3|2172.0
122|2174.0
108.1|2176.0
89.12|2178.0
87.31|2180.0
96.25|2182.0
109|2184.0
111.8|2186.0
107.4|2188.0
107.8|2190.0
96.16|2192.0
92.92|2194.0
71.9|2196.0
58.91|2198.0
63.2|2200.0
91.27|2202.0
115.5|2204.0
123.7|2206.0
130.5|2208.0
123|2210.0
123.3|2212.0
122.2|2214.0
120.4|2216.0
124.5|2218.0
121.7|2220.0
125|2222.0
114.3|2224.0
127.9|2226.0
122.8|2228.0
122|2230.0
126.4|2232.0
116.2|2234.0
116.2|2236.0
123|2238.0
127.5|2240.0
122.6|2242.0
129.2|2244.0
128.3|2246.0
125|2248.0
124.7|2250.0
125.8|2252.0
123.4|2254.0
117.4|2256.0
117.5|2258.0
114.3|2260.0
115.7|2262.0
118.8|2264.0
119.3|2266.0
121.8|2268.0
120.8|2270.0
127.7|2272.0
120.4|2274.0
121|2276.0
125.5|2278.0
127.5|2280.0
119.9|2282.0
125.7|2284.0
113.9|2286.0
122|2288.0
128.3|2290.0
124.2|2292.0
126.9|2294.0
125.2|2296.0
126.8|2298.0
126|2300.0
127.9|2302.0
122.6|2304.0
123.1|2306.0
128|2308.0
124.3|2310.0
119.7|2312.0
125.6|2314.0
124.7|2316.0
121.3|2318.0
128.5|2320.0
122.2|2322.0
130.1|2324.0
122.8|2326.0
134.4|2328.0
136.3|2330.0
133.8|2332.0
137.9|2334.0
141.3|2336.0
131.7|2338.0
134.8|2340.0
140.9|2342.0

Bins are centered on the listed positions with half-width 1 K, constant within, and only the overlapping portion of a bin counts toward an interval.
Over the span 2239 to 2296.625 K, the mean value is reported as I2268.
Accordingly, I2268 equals 123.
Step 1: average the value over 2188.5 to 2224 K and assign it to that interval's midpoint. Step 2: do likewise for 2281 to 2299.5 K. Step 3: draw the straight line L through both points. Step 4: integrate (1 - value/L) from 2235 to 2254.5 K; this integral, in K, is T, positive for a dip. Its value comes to -1.7 K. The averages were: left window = 107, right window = 124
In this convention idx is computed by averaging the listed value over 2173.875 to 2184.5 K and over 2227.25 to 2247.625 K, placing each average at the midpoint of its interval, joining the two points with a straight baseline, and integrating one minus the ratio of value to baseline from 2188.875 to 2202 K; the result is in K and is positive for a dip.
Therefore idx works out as 2.9 K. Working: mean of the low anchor 100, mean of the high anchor 123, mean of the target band 82.8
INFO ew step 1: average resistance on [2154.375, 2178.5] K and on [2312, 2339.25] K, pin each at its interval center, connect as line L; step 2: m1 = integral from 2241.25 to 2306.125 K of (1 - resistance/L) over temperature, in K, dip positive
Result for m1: 3.8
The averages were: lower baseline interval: 133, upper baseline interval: 130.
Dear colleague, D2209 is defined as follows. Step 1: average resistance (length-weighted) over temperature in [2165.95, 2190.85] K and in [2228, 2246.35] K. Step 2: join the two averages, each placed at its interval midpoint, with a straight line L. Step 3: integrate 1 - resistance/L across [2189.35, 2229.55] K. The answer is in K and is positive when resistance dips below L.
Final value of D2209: 3.4 K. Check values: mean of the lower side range 114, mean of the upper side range 123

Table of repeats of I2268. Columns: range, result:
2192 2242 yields 113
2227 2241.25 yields 122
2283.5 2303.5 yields 125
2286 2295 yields 124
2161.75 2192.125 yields 117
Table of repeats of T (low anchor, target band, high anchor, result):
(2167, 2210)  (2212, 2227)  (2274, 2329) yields -1.6 K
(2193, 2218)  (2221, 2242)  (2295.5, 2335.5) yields -2.4 K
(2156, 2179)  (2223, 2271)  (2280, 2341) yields 2.6 K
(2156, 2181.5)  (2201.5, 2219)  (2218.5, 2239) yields 0.4 K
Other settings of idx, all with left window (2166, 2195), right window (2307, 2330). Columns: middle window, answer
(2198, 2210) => 1.2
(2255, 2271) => 0.2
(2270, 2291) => -0.2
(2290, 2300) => -0.2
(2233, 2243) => -0.3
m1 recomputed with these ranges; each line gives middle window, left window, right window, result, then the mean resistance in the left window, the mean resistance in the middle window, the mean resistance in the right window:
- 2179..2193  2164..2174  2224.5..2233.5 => 3.3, 137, 102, 124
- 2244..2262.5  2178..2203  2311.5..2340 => -2.2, 91.1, 122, 130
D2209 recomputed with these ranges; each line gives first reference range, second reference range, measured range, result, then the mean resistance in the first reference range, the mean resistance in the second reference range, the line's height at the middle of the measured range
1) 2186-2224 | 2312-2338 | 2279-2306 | -0.2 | 107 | 130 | 123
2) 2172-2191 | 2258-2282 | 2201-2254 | -3.9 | 106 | 121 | 114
